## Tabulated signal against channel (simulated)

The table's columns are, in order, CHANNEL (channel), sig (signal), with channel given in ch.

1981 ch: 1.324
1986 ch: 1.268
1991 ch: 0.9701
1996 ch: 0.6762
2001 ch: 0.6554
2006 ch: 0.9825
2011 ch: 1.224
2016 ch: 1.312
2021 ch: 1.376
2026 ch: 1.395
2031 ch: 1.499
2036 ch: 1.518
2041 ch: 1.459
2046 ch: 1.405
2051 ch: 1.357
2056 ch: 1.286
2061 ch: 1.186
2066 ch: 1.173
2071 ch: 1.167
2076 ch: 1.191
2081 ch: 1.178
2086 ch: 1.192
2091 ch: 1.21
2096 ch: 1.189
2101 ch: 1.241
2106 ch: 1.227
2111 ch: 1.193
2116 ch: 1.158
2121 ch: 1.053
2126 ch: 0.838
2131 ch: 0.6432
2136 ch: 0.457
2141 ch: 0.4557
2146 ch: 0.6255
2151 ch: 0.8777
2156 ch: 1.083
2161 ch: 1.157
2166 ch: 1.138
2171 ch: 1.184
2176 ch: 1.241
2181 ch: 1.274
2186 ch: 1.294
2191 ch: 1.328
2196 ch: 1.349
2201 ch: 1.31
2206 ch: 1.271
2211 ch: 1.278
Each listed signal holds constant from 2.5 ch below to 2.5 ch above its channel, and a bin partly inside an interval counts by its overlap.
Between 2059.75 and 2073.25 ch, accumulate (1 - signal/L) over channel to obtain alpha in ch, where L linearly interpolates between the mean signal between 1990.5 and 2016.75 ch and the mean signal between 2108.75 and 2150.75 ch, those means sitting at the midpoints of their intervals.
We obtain -4.6 ch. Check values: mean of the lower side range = 0.947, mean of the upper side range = 0.805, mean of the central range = 1.17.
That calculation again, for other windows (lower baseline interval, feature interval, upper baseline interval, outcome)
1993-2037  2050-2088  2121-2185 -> -4.81 ch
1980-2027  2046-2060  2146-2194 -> -2.58 ch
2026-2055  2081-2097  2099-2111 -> 1.03 ch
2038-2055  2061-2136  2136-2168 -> 2.31 ch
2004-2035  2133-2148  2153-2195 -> 8.76 ch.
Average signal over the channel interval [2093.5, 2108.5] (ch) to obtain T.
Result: 1.22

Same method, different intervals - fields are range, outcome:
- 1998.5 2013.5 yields 0.954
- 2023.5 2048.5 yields 1.46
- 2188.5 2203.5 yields 1.33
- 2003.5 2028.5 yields 1.26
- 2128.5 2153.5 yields 0.612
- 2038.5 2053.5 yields 1.41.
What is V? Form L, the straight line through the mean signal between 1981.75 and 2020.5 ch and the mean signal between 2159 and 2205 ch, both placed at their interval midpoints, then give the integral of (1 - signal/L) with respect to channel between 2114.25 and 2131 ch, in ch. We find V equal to 3.3 ch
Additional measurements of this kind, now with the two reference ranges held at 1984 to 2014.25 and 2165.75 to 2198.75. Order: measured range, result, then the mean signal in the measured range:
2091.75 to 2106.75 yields -1.1 ch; 1.22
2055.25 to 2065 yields -1.4 ch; 1.22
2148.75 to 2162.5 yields 2.1 ch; 1.03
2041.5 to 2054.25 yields -4.2 ch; 1.39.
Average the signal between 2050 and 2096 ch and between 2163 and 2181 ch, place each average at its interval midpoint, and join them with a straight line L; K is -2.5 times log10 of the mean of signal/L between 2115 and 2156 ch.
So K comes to 0.486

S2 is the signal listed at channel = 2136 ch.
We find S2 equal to 0.457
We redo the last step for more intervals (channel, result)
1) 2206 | 1.271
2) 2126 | 0.838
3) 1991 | 0.9701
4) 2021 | 1.376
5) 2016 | 1.312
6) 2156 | 1.083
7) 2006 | 0.9825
